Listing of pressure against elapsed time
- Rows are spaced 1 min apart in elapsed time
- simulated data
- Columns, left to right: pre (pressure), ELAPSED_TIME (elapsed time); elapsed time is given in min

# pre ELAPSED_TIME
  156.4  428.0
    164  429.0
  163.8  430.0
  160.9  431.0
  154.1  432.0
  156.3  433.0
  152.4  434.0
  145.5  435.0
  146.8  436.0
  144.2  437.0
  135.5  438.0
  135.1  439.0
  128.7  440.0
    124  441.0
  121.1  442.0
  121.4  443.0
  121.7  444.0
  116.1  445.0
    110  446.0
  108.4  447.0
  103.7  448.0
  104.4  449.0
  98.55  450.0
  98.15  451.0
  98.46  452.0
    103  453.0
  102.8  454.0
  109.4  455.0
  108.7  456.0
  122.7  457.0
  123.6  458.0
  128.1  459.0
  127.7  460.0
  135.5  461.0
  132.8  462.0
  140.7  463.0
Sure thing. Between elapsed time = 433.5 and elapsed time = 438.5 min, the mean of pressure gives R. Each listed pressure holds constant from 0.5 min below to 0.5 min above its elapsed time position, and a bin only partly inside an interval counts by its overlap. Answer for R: 145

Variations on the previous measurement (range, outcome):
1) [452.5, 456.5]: 106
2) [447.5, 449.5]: 104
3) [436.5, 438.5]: 140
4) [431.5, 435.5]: 152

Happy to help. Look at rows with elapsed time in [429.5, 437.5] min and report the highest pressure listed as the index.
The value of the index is 163.8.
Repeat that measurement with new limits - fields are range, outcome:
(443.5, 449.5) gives 121.7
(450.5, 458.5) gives 123.6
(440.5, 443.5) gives 124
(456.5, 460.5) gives 128.1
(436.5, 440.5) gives 144.2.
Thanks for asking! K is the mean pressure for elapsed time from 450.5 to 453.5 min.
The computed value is 99.9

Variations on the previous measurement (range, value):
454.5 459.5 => 118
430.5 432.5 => 158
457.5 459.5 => 126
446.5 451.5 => 103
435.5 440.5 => 138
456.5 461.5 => 128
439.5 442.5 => 125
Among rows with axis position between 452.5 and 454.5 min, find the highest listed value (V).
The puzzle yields 103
